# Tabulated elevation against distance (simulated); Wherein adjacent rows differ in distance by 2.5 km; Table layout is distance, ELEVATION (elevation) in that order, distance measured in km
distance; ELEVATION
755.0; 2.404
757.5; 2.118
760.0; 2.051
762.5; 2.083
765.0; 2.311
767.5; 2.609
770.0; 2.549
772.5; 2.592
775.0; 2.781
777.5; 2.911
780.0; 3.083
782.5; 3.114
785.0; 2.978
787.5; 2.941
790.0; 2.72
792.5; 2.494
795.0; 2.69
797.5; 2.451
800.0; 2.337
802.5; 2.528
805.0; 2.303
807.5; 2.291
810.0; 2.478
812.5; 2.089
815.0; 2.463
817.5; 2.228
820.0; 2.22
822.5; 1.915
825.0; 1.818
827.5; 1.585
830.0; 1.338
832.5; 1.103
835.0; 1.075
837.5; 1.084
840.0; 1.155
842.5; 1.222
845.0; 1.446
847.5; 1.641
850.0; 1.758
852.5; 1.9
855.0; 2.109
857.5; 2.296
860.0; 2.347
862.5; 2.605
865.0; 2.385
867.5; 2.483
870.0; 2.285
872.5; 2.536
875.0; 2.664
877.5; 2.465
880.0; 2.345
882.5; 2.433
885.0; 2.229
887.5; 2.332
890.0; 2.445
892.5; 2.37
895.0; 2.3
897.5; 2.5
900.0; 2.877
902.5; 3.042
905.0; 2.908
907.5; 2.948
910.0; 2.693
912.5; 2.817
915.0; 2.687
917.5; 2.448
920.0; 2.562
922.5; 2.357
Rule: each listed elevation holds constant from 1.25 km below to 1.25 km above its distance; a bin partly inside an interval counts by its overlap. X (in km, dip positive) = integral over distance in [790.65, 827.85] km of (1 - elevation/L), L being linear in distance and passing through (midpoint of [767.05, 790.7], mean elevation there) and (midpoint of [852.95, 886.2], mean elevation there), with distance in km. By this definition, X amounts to 5.64 km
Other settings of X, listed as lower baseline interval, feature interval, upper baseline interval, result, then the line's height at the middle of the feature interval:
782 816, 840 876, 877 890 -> 5.0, 2.42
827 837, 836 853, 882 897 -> 0.7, 1.48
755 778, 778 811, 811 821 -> -4.5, 2.33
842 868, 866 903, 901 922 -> -1.2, 2.4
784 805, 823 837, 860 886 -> 6.3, 2.54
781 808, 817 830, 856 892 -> 3.5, 2.56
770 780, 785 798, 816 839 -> -1.6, 2.41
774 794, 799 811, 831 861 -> 0.2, 2.44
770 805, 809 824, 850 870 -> 1.9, 2.54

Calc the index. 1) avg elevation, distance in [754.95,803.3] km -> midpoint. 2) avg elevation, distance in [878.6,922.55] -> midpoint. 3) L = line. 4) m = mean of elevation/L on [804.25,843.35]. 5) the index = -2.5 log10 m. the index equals 0.41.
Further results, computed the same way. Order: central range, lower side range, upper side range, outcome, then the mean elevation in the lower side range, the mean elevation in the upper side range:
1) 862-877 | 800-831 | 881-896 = -0.088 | 2.12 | 2.35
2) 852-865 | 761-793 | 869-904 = 0.117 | 2.7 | 2.49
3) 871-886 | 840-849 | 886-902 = -0.143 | 1.41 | 2.49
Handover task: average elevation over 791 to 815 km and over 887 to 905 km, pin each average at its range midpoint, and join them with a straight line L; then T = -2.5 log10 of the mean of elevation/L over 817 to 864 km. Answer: 0.40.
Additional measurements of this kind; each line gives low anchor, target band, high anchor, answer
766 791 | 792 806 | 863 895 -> 0.114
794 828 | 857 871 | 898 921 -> 0.054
